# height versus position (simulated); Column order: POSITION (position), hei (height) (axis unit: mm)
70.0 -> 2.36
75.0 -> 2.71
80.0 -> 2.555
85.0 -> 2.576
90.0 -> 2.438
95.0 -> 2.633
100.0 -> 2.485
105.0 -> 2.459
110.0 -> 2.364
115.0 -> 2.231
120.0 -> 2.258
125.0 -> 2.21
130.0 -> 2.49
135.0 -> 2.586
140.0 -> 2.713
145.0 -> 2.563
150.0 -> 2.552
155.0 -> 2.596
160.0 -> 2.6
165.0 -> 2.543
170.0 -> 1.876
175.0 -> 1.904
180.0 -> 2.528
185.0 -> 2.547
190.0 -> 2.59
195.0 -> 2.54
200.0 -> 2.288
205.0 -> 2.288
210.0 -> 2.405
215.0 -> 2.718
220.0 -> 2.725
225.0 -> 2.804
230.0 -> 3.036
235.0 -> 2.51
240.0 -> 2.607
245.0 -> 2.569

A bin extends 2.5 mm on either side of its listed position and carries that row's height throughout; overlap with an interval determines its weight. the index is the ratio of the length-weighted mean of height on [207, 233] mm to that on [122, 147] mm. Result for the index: 1.1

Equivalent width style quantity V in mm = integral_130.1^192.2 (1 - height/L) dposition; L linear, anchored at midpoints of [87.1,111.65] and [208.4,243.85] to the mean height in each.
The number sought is 2.8 mm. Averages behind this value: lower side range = 2.48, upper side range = 2.69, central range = 2.47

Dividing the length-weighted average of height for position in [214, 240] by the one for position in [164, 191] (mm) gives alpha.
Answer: 1.19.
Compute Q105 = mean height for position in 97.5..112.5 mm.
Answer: 2.44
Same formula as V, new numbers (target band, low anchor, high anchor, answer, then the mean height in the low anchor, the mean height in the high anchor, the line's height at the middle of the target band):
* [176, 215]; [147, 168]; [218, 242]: 3.0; 2.56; 2.74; 2.65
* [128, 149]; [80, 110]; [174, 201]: -1.0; 2.51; 2.43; 2.47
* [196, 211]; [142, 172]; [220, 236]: 1.9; 2.47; 2.8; 2.69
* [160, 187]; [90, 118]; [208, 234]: 3.2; 2.43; 2.73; 2.61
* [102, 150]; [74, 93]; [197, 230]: 2.4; 2.56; 2.58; 2.57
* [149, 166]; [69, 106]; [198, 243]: 0.0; 2.54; 2.6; 2.57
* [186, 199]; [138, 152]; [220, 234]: 1.0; 2.61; 2.84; 2.74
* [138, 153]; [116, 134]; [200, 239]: -1.3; 2.33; 2.62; 2.4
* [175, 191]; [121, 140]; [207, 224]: 0.7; 2.45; 2.62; 2.56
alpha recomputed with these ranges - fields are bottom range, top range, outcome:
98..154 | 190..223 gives 1.02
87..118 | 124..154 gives 1.04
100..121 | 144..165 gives 1.09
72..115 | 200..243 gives 1.04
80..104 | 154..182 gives 0.92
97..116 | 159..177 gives 0.92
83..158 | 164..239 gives 1.00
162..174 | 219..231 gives 1.30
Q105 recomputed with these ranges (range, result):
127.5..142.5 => 2.6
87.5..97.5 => 2.54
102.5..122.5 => 2.33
